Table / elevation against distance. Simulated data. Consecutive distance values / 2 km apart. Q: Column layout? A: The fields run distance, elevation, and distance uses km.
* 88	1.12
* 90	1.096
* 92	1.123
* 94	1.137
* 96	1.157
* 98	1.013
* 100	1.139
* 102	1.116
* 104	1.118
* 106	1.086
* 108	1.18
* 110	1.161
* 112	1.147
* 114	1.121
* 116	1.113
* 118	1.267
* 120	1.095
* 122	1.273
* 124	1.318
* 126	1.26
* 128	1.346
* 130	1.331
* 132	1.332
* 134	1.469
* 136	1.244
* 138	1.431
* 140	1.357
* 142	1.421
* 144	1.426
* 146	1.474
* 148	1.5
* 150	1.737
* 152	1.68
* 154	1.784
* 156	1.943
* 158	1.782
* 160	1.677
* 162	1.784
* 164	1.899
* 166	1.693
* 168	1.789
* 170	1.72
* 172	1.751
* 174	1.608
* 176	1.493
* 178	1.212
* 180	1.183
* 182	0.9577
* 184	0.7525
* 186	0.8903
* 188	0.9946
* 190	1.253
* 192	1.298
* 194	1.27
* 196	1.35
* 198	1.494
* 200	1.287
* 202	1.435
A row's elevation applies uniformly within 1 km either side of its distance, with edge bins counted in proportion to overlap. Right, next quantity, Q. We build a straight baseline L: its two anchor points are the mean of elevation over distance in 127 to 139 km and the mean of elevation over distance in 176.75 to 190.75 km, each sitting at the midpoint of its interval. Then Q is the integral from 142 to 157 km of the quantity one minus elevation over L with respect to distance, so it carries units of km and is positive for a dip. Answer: -4.6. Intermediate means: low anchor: 1.36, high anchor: 1.04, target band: 1.63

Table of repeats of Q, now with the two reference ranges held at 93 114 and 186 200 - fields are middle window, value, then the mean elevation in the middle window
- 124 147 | -3.9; 1.37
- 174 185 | 0.6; 1.16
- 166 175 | -3.7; 1.71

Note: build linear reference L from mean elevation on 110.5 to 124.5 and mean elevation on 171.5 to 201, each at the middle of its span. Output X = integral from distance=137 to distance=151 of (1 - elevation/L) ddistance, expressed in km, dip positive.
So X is -3.1 km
